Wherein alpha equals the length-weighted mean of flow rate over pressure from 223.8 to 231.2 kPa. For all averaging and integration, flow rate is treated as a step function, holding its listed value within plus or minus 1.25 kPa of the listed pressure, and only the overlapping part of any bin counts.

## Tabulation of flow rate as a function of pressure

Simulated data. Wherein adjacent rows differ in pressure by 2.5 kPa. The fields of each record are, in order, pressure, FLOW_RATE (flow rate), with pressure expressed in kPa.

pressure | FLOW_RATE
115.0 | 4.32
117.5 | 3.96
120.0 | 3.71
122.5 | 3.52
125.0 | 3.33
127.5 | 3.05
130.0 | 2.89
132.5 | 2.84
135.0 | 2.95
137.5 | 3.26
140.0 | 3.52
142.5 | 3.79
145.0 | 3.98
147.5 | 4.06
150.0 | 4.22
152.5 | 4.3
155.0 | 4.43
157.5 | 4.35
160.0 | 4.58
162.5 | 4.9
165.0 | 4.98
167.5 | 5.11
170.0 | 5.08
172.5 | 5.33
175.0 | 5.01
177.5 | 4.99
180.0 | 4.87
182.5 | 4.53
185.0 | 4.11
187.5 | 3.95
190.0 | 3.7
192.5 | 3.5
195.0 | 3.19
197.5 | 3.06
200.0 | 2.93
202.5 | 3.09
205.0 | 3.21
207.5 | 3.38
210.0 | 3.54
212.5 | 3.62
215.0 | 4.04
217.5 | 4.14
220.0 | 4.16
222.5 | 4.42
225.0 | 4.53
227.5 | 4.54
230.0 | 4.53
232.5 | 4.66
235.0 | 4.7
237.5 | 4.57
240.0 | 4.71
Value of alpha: 4.53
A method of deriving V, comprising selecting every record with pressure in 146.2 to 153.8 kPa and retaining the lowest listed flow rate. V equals 4.06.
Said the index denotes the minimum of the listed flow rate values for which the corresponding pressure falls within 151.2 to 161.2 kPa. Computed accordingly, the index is 4.3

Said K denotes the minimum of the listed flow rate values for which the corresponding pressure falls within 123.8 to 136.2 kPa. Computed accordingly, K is 2.84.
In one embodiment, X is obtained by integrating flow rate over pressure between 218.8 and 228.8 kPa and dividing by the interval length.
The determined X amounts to 4.41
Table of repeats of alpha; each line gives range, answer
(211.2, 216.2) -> 3.82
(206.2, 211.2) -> 3.46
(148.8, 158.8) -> 4.33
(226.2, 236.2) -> 4.61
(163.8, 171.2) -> 5.06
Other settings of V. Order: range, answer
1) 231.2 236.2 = 4.66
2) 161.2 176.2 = 4.9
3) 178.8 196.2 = 3.19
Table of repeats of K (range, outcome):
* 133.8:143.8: 2.95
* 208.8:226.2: 3.54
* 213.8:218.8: 4.04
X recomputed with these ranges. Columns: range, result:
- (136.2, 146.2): 3.63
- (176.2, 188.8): 4.49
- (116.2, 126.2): 3.63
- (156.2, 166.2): 4.7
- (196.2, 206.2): 3.07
